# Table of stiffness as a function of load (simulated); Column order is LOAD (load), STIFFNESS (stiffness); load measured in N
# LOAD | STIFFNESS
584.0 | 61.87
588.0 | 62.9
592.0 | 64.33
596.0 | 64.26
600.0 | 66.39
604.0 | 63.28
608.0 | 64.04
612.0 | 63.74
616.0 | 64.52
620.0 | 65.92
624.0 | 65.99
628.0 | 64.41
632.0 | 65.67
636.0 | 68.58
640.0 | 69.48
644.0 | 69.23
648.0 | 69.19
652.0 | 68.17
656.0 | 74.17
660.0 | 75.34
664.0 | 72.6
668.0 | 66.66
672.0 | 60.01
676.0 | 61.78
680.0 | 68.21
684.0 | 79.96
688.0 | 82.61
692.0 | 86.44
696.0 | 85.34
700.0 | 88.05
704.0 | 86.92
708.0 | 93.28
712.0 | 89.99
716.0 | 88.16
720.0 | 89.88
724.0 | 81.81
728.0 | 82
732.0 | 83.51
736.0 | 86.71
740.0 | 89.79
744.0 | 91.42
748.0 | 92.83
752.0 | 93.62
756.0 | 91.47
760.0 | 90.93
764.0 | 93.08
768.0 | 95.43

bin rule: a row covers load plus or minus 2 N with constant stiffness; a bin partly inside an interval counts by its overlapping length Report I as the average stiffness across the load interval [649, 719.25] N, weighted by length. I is 78.2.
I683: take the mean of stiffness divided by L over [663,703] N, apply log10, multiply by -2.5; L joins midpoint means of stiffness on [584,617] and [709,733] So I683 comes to 0.06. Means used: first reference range 64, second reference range 86.3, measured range 75.5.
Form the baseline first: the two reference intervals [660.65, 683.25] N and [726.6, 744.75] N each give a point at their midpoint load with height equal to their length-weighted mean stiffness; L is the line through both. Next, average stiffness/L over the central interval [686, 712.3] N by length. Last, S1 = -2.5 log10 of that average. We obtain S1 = -0.16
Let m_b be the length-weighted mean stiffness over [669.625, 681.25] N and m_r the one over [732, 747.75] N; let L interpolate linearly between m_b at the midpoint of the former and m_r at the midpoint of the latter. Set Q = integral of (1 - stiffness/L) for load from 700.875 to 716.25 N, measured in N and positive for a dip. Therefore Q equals -2.7 N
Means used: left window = 63.1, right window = 89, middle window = 89.6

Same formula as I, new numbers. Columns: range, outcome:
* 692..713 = 88.4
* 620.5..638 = 66.1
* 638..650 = 69.3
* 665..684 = 66.3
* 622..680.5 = 68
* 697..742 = 87.2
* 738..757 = 91.8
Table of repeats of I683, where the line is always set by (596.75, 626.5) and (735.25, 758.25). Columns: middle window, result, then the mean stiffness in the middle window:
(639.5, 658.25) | 0.029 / 70.2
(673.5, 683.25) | 0.169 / 66.7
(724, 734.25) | 0.065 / 82.7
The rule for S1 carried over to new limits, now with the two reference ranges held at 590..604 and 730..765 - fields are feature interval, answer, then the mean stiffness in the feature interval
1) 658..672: 0.095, 69.9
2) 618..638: 0.062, 66.1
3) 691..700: -0.063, 86.3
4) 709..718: -0.063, 89.5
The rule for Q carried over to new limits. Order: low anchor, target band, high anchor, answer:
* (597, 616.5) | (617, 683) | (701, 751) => 4.4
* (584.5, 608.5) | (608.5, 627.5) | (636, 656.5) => 0.4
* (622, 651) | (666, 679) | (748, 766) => 2.0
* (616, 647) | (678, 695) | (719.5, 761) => -0.4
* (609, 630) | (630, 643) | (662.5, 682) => -0.6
